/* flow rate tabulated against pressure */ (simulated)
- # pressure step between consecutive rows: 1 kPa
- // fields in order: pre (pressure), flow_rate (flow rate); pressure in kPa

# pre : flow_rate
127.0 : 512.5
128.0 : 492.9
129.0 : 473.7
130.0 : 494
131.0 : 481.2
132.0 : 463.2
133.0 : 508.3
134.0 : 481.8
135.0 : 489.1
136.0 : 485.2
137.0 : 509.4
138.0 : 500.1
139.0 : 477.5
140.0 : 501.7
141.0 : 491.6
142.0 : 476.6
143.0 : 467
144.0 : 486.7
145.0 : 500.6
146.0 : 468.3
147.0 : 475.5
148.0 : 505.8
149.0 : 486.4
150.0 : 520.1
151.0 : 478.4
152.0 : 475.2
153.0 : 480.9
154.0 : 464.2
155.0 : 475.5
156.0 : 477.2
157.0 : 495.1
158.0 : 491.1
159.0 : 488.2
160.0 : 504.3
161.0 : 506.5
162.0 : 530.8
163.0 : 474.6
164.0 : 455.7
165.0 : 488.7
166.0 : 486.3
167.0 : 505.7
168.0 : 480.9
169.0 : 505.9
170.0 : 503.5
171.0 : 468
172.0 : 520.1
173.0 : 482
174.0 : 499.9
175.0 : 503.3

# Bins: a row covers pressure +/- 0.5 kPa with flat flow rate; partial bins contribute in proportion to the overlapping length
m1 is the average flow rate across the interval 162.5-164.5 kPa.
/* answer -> 465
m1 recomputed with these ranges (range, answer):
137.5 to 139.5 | 489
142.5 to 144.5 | 477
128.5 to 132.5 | 478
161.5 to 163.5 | 503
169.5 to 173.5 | 493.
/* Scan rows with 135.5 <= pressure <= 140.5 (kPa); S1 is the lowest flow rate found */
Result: 477.5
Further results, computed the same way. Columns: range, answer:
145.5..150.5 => 468.3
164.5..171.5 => 468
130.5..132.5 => 463.2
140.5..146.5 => 467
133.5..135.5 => 481.8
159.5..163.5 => 474.6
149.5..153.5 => 475.2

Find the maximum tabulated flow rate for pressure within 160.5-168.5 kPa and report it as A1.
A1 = 530.8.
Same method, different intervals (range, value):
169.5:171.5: 503.5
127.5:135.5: 508.3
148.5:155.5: 520.1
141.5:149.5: 505.8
